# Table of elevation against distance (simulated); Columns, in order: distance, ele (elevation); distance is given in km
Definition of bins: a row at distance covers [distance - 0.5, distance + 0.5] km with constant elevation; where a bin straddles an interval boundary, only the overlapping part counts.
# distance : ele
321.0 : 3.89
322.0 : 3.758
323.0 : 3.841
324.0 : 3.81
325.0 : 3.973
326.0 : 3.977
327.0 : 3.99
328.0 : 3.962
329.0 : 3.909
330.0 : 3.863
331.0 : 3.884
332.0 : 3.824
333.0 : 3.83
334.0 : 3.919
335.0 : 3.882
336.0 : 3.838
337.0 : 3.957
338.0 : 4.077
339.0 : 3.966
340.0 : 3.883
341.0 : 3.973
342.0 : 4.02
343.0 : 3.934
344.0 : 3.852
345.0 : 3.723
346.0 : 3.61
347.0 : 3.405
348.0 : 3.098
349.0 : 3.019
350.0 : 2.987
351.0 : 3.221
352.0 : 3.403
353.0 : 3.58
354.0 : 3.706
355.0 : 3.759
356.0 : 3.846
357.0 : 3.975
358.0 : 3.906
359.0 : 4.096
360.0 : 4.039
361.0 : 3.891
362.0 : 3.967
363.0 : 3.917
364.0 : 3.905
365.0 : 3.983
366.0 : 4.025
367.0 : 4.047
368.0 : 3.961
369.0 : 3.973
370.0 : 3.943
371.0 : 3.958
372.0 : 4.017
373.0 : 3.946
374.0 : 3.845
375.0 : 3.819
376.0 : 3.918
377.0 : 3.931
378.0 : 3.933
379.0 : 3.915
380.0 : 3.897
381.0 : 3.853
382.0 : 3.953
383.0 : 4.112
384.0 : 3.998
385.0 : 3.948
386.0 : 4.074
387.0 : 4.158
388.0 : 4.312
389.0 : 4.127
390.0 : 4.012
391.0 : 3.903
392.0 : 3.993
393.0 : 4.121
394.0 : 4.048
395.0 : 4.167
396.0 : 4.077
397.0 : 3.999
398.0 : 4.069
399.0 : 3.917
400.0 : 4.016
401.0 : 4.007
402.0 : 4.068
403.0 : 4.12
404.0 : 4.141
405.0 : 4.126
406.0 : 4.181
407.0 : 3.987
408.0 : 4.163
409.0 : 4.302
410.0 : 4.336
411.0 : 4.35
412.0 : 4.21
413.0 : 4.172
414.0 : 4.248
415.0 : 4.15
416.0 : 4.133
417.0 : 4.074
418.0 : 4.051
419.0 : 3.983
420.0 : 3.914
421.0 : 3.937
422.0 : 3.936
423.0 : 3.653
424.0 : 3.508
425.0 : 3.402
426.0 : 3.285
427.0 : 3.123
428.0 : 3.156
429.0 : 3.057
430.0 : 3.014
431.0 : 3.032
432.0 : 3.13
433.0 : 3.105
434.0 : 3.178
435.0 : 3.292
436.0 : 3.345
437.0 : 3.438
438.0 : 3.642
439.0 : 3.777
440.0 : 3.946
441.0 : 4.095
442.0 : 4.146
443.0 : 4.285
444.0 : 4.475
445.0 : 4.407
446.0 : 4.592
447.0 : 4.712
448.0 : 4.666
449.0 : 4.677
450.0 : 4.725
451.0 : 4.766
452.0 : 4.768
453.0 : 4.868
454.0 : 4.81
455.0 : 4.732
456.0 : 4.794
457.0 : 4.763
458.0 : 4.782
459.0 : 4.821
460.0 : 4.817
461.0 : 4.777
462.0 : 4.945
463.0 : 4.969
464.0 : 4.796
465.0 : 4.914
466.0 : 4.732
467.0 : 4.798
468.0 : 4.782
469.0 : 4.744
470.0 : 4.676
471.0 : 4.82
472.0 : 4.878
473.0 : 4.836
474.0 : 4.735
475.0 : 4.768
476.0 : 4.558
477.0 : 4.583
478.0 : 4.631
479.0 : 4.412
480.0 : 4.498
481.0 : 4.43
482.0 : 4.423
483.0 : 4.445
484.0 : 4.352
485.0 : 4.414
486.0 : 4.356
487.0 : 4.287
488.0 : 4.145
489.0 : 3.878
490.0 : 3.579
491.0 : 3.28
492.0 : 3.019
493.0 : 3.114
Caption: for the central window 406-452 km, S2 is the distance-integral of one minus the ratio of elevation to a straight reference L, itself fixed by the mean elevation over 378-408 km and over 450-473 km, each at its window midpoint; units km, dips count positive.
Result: 5.5 km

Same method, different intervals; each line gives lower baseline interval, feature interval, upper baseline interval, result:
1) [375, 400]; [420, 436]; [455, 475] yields 3.9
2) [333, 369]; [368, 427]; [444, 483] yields 2.3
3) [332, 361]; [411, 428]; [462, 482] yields 1.8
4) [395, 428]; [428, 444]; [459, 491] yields 2.6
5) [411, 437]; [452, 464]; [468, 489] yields -1.8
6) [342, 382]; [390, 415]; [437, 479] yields 0.2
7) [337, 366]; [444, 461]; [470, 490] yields -1.6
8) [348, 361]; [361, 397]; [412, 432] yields -3.5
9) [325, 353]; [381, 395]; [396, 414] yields -0.1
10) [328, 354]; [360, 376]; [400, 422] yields -0.3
